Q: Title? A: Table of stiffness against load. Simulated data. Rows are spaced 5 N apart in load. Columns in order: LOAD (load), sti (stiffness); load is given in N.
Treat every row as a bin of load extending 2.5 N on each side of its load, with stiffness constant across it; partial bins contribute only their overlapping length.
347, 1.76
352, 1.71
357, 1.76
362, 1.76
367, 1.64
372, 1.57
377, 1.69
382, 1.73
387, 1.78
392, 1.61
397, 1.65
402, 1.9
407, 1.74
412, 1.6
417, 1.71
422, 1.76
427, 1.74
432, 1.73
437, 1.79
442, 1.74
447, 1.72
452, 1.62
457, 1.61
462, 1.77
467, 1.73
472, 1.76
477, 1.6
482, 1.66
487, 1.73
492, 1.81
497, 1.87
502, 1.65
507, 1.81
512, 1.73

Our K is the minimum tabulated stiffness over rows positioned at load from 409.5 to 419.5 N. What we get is 1.6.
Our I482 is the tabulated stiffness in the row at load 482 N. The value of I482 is 1.66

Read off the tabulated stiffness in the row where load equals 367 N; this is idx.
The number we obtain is 1.64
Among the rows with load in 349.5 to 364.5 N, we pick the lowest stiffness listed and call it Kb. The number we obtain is 1.71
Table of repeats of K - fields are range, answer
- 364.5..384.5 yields 1.57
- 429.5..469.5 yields 1.61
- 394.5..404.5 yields 1.65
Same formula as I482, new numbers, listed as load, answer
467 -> 1.73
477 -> 1.6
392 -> 1.61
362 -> 1.76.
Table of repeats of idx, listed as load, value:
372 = 1.57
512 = 1.73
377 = 1.69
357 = 1.76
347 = 1.76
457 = 1.61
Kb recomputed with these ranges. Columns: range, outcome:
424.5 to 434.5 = 1.73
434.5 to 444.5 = 1.74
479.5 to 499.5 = 1.66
